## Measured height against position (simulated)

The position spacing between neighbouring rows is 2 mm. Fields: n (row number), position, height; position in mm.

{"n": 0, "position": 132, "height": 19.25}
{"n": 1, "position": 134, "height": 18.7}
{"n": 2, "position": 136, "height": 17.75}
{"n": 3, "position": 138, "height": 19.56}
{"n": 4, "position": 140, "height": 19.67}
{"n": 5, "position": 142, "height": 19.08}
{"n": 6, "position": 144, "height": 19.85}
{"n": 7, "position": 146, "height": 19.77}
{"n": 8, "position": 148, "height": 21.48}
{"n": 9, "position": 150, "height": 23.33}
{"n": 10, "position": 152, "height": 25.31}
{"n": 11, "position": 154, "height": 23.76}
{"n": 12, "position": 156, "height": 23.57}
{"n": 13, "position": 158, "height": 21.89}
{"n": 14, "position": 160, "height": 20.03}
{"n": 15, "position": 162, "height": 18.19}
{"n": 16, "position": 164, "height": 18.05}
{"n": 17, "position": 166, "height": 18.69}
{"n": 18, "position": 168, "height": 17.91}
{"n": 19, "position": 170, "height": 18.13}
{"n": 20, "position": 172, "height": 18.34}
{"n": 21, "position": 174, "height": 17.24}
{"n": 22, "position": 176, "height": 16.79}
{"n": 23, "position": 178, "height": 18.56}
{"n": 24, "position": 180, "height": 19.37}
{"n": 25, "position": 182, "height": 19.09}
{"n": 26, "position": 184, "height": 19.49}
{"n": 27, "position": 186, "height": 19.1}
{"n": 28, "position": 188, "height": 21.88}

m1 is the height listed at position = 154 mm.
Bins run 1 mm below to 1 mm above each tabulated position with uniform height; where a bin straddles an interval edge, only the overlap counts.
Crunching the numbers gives 23.76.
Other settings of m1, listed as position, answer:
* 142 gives 19.08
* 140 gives 19.67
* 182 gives 19.09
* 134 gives 18.7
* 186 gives 19.1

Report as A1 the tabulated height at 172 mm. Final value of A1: 18.34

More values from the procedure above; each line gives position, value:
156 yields 23.57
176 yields 16.79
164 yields 18.05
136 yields 17.75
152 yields 25.31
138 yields 19.56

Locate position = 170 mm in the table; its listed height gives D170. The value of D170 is 18.13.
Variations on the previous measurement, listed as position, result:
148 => 21.48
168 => 17.91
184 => 19.49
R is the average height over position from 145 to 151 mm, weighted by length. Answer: 21.5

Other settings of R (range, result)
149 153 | 24.3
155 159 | 22.7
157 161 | 21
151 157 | 24.2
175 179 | 17.7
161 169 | 18.2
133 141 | 18.9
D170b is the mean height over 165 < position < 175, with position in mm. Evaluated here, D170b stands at 18.1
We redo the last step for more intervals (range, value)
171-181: 18.1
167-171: 18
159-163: 19.1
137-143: 19.4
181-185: 19.3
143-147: 19.8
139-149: 20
